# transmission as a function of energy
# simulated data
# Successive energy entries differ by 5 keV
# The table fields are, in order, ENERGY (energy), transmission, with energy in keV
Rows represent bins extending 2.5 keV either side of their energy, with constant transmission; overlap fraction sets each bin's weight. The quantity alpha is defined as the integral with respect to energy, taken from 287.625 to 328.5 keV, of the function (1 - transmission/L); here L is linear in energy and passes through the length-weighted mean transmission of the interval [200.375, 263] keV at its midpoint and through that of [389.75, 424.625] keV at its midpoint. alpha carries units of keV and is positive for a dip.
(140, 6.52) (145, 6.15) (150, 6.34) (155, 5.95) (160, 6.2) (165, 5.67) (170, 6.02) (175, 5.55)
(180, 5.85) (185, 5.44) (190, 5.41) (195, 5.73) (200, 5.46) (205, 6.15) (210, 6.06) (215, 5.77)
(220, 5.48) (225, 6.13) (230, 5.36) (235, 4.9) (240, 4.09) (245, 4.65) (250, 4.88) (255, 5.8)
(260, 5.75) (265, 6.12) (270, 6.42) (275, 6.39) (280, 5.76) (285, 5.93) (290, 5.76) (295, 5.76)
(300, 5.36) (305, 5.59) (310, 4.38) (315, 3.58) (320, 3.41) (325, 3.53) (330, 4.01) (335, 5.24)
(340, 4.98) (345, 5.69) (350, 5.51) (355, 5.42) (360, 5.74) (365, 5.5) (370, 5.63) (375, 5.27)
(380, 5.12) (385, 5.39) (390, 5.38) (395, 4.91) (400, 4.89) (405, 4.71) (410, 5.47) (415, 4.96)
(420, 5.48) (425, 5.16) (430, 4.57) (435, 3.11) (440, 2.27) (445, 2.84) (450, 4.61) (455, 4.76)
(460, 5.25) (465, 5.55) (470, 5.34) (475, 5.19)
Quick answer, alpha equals 4.9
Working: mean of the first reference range 5.43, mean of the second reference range 5.1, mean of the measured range 4.65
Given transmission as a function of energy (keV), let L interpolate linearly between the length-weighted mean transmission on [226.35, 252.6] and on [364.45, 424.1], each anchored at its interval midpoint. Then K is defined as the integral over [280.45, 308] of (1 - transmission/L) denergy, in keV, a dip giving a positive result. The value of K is -3.8 keV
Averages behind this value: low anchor 4.84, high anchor 5.22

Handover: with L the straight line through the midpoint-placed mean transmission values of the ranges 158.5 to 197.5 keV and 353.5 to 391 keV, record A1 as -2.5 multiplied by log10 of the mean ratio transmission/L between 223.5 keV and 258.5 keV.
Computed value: 0.11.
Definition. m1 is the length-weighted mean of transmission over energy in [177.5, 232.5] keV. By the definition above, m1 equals 5.71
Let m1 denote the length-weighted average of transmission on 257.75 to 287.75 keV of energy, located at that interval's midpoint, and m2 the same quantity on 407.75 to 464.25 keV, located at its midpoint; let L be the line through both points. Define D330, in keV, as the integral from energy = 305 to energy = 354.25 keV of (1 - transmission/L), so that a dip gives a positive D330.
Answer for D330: 8.1 keV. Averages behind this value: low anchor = 6.06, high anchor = 4.44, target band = 4.57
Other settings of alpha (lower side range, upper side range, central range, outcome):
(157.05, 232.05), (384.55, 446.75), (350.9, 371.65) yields -3.1 keV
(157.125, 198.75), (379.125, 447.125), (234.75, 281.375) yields -1.5 keV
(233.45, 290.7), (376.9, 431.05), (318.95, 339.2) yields 4.4 keV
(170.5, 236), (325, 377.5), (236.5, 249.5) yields 2.5 keV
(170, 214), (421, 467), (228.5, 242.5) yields 1.9 keV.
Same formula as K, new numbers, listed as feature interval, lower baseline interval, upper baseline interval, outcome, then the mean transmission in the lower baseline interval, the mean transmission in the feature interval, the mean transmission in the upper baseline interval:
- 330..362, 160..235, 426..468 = -3.5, 5.71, 5.31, 4.17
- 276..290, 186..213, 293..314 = -1.7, 5.74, 5.89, 5.14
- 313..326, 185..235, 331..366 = 4.6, 5.67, 3.5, 5.38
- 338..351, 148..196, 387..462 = -1.2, 5.81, 5.4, 4.56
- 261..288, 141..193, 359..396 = -2.3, 5.88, 6.1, 5.37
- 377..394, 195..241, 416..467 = -2.2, 5.55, 5.26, 4.37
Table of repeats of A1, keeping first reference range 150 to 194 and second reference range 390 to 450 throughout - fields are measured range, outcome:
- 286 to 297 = -0.13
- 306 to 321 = 0.25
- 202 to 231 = -0.06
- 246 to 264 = -0.02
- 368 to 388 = -0.15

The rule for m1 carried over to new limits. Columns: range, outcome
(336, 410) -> 5.3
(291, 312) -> 5.33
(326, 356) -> 5.05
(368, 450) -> 4.69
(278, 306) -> 5.7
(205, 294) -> 5.62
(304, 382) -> 4.9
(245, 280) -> 5.79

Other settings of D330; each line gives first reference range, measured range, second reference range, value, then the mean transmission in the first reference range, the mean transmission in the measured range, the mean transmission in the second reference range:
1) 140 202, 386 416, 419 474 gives -2.58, 5.85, 5.07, 4.44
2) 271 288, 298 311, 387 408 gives 1.44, 6.05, 5.18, 4.99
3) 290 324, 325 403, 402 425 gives -3.81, 4.71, 5.19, 5.15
